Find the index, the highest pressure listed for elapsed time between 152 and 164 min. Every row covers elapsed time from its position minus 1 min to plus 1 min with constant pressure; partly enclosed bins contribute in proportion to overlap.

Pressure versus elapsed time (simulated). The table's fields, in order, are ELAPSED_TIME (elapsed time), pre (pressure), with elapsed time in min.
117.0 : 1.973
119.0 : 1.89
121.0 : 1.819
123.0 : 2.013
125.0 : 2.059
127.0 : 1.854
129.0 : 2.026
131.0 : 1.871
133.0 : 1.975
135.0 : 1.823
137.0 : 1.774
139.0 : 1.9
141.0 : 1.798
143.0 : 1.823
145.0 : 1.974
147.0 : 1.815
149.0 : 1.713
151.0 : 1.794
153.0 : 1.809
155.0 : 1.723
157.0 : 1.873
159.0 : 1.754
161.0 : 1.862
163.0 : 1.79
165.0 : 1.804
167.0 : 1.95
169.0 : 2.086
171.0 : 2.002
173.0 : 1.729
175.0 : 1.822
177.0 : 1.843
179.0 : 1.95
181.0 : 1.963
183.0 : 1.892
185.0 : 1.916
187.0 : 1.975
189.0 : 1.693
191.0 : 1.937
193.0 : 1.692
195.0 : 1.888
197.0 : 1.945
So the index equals 1.873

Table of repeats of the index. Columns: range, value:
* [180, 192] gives 1.975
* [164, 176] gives 2.086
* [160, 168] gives 1.95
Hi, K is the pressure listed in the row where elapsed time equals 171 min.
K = 2.002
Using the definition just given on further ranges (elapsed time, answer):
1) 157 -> 1.873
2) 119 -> 1.89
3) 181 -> 1.963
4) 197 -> 1.945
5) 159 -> 1.754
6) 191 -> 1.937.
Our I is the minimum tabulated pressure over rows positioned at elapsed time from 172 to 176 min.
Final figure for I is 1.729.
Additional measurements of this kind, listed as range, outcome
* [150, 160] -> 1.723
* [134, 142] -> 1.774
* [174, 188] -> 1.822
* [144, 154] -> 1.713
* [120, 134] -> 1.819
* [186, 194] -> 1.692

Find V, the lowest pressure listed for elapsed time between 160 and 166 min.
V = 1.79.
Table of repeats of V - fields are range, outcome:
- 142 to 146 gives 1.823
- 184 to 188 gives 1.916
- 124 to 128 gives 1.854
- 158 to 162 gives 1.754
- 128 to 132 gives 1.871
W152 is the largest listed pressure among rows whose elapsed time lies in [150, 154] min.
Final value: 1.809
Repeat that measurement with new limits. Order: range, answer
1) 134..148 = 1.974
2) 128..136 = 2.026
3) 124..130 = 2.059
